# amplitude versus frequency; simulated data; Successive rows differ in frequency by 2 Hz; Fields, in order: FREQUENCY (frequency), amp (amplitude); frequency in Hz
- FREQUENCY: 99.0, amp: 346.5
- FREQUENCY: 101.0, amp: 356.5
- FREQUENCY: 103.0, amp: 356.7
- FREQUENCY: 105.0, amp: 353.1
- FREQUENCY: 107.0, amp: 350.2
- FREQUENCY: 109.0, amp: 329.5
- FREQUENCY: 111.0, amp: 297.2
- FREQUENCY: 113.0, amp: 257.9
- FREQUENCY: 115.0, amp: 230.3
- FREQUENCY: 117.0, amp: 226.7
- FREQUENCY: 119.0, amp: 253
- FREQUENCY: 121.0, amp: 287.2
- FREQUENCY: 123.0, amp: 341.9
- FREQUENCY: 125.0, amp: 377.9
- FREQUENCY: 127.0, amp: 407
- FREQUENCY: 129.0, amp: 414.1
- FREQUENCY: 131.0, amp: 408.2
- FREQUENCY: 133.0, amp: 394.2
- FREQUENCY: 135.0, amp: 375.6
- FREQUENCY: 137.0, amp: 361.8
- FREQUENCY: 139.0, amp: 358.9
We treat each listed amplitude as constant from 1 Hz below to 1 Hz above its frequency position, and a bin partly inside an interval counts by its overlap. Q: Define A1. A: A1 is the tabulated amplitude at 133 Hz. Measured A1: 394.2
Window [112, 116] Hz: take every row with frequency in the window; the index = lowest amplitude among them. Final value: 230.3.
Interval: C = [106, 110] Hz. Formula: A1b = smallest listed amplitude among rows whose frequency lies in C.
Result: 329.5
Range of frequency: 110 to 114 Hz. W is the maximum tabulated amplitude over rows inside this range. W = 297.2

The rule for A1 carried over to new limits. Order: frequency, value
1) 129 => 414.1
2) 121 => 287.2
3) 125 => 377.9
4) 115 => 230.3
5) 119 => 253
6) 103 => 356.7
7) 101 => 356.5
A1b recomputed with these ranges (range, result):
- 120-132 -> 287.2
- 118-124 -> 253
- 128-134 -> 394.2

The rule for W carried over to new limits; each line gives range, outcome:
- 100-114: 356.7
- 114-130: 414.1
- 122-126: 377.9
